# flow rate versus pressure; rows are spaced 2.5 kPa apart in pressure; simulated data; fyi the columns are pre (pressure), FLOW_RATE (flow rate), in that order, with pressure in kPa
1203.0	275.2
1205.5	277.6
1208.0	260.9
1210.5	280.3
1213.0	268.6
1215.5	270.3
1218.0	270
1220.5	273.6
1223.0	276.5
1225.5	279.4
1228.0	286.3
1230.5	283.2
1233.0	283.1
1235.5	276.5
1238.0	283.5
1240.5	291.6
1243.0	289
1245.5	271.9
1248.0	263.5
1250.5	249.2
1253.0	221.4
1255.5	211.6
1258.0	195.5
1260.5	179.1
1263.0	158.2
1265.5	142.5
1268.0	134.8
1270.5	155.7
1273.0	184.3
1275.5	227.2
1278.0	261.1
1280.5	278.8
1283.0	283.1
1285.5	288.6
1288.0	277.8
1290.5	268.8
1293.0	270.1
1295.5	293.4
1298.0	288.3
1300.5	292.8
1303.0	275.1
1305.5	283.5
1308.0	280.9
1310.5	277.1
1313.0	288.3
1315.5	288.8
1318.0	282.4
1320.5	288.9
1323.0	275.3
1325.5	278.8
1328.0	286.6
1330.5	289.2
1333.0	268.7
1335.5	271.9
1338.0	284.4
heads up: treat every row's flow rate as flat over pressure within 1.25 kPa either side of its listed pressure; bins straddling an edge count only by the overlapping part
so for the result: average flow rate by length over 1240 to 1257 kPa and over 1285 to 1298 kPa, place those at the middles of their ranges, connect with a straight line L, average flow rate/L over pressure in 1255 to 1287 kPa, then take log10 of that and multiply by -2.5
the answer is 0.28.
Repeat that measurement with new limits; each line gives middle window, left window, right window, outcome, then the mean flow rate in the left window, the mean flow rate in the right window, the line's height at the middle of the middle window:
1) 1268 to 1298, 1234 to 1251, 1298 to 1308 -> 0.13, 276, 284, 281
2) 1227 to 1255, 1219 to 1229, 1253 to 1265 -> -0.16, 279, 187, 234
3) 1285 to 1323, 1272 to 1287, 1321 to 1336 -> -0.06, 255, 279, 267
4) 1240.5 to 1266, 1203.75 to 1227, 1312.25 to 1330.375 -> 0.23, 273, 284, 277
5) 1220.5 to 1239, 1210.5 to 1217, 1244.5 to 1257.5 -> -0.09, 272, 240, 258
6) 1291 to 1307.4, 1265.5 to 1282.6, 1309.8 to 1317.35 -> -0.11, 206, 285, 256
